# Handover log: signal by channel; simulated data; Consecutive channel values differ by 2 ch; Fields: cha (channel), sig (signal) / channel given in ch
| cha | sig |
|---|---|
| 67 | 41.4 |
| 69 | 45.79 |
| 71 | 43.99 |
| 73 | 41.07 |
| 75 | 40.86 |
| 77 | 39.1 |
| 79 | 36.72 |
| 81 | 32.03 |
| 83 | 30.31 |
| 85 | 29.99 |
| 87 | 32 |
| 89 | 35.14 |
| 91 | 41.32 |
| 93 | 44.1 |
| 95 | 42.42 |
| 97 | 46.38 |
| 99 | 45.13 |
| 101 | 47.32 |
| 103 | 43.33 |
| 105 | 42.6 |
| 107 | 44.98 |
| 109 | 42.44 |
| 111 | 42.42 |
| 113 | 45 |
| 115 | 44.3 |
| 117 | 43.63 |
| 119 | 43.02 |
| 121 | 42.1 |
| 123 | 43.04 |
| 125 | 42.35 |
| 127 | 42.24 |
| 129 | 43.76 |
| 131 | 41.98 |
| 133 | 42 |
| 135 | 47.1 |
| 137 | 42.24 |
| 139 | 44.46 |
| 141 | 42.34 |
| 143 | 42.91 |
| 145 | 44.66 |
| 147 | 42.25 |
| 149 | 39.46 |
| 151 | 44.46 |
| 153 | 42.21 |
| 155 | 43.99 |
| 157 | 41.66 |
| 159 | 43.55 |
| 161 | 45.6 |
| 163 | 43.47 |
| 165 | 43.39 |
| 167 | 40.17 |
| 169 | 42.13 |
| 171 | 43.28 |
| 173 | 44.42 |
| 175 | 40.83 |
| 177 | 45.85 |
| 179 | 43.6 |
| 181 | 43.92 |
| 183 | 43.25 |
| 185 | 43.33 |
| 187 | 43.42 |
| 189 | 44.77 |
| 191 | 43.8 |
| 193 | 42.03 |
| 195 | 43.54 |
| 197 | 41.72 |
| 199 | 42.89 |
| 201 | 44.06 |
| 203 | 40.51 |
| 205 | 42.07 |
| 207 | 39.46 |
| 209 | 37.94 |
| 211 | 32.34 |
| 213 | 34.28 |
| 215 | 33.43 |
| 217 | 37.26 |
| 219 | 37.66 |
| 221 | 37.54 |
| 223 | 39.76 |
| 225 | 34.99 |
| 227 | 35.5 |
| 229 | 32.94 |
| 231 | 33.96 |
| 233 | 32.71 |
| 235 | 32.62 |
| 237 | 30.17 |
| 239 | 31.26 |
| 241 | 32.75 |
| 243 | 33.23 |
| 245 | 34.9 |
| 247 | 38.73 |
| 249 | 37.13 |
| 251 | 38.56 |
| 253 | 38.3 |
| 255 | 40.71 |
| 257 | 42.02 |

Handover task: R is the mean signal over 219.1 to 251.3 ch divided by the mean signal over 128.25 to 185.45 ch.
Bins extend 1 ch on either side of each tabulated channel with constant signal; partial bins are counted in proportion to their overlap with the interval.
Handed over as 0.8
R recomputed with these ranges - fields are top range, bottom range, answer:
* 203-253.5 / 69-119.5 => 0.87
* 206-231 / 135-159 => 0.84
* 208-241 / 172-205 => 0.80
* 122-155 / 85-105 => 1.04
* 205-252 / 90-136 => 0.81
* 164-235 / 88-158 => 0.93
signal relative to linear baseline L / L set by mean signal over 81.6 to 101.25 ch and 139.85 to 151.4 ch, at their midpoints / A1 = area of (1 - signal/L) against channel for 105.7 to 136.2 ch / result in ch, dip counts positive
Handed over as -1.8 ch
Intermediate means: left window 39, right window 42.6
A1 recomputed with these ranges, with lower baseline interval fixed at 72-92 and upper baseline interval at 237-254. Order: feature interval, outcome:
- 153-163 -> -2.23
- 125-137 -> -2.54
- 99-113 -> -3.23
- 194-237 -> -2.33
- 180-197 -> -3.79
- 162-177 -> -3.04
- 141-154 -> -2.56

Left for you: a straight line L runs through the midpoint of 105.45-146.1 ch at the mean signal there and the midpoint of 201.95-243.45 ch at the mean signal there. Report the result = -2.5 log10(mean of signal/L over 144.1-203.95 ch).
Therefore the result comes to -0.10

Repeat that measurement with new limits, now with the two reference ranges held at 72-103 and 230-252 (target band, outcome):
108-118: -0.14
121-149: -0.15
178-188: -0.20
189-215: -0.14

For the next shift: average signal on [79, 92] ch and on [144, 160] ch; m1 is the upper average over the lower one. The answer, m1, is 1.27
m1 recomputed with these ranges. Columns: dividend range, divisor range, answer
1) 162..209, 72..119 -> 1.05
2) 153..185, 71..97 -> 1.15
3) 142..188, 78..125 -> 1.05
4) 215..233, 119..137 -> 0.83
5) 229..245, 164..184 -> 0.76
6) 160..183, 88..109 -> 1.00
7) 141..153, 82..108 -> 1.06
